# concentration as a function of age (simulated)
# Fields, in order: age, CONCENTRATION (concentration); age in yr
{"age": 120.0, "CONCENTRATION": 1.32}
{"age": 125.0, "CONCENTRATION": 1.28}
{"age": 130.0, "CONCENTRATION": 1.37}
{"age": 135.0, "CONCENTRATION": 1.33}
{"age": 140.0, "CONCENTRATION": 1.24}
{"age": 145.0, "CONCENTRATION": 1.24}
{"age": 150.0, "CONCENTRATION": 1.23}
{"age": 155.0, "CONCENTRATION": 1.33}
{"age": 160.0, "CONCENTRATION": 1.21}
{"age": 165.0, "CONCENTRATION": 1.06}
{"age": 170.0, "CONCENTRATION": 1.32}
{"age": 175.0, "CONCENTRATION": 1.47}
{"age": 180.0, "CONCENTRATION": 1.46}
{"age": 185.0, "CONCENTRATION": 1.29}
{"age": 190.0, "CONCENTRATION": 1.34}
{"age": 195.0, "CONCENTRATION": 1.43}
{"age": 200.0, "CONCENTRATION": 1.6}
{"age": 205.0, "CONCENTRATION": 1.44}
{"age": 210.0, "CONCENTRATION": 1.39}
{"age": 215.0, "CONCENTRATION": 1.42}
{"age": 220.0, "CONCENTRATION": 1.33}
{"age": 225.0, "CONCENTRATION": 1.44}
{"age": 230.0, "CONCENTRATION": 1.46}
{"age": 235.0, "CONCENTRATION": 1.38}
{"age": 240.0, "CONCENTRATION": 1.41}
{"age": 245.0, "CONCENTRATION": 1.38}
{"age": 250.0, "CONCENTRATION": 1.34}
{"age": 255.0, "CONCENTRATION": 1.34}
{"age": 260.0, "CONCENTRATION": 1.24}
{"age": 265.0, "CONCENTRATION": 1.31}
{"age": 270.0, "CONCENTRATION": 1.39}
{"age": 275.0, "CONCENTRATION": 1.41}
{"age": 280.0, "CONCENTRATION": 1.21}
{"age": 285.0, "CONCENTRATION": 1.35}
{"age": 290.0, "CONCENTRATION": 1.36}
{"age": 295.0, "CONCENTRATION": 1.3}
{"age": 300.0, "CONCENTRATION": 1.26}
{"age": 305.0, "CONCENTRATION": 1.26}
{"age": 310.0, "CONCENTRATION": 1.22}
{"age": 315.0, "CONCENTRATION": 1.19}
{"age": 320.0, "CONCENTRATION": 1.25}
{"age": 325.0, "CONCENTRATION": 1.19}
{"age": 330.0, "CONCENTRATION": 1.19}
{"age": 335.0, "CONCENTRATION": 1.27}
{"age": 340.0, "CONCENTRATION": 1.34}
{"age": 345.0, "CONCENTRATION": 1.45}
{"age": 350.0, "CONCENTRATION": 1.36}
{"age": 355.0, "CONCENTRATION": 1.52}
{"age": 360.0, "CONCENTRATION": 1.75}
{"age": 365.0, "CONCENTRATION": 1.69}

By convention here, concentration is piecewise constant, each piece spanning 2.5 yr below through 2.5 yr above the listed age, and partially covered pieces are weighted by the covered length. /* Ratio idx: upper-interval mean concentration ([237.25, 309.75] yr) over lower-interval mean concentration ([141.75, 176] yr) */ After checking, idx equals 1.05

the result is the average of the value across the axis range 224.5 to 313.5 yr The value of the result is 1.33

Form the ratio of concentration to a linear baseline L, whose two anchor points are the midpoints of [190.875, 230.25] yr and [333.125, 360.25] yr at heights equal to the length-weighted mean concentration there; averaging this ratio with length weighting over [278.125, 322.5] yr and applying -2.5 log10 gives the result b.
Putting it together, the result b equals 0.13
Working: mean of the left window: 1.43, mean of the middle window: 1.27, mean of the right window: 1.43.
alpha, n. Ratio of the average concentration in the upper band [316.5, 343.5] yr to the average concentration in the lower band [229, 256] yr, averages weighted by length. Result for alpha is 0.9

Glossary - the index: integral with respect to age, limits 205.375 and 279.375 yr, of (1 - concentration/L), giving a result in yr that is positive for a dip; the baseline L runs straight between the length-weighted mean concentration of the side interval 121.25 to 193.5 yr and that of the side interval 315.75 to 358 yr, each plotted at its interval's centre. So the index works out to -3.5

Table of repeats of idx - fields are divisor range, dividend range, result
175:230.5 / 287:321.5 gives 0.89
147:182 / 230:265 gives 1.05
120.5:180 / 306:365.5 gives 1.05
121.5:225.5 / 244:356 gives 0.97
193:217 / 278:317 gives 0.87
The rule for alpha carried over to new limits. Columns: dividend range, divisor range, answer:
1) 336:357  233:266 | 1.05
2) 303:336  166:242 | 0.87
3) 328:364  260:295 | 1.07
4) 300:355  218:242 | 0.91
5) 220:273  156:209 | 1.00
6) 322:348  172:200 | 0.91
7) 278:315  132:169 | 1.03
